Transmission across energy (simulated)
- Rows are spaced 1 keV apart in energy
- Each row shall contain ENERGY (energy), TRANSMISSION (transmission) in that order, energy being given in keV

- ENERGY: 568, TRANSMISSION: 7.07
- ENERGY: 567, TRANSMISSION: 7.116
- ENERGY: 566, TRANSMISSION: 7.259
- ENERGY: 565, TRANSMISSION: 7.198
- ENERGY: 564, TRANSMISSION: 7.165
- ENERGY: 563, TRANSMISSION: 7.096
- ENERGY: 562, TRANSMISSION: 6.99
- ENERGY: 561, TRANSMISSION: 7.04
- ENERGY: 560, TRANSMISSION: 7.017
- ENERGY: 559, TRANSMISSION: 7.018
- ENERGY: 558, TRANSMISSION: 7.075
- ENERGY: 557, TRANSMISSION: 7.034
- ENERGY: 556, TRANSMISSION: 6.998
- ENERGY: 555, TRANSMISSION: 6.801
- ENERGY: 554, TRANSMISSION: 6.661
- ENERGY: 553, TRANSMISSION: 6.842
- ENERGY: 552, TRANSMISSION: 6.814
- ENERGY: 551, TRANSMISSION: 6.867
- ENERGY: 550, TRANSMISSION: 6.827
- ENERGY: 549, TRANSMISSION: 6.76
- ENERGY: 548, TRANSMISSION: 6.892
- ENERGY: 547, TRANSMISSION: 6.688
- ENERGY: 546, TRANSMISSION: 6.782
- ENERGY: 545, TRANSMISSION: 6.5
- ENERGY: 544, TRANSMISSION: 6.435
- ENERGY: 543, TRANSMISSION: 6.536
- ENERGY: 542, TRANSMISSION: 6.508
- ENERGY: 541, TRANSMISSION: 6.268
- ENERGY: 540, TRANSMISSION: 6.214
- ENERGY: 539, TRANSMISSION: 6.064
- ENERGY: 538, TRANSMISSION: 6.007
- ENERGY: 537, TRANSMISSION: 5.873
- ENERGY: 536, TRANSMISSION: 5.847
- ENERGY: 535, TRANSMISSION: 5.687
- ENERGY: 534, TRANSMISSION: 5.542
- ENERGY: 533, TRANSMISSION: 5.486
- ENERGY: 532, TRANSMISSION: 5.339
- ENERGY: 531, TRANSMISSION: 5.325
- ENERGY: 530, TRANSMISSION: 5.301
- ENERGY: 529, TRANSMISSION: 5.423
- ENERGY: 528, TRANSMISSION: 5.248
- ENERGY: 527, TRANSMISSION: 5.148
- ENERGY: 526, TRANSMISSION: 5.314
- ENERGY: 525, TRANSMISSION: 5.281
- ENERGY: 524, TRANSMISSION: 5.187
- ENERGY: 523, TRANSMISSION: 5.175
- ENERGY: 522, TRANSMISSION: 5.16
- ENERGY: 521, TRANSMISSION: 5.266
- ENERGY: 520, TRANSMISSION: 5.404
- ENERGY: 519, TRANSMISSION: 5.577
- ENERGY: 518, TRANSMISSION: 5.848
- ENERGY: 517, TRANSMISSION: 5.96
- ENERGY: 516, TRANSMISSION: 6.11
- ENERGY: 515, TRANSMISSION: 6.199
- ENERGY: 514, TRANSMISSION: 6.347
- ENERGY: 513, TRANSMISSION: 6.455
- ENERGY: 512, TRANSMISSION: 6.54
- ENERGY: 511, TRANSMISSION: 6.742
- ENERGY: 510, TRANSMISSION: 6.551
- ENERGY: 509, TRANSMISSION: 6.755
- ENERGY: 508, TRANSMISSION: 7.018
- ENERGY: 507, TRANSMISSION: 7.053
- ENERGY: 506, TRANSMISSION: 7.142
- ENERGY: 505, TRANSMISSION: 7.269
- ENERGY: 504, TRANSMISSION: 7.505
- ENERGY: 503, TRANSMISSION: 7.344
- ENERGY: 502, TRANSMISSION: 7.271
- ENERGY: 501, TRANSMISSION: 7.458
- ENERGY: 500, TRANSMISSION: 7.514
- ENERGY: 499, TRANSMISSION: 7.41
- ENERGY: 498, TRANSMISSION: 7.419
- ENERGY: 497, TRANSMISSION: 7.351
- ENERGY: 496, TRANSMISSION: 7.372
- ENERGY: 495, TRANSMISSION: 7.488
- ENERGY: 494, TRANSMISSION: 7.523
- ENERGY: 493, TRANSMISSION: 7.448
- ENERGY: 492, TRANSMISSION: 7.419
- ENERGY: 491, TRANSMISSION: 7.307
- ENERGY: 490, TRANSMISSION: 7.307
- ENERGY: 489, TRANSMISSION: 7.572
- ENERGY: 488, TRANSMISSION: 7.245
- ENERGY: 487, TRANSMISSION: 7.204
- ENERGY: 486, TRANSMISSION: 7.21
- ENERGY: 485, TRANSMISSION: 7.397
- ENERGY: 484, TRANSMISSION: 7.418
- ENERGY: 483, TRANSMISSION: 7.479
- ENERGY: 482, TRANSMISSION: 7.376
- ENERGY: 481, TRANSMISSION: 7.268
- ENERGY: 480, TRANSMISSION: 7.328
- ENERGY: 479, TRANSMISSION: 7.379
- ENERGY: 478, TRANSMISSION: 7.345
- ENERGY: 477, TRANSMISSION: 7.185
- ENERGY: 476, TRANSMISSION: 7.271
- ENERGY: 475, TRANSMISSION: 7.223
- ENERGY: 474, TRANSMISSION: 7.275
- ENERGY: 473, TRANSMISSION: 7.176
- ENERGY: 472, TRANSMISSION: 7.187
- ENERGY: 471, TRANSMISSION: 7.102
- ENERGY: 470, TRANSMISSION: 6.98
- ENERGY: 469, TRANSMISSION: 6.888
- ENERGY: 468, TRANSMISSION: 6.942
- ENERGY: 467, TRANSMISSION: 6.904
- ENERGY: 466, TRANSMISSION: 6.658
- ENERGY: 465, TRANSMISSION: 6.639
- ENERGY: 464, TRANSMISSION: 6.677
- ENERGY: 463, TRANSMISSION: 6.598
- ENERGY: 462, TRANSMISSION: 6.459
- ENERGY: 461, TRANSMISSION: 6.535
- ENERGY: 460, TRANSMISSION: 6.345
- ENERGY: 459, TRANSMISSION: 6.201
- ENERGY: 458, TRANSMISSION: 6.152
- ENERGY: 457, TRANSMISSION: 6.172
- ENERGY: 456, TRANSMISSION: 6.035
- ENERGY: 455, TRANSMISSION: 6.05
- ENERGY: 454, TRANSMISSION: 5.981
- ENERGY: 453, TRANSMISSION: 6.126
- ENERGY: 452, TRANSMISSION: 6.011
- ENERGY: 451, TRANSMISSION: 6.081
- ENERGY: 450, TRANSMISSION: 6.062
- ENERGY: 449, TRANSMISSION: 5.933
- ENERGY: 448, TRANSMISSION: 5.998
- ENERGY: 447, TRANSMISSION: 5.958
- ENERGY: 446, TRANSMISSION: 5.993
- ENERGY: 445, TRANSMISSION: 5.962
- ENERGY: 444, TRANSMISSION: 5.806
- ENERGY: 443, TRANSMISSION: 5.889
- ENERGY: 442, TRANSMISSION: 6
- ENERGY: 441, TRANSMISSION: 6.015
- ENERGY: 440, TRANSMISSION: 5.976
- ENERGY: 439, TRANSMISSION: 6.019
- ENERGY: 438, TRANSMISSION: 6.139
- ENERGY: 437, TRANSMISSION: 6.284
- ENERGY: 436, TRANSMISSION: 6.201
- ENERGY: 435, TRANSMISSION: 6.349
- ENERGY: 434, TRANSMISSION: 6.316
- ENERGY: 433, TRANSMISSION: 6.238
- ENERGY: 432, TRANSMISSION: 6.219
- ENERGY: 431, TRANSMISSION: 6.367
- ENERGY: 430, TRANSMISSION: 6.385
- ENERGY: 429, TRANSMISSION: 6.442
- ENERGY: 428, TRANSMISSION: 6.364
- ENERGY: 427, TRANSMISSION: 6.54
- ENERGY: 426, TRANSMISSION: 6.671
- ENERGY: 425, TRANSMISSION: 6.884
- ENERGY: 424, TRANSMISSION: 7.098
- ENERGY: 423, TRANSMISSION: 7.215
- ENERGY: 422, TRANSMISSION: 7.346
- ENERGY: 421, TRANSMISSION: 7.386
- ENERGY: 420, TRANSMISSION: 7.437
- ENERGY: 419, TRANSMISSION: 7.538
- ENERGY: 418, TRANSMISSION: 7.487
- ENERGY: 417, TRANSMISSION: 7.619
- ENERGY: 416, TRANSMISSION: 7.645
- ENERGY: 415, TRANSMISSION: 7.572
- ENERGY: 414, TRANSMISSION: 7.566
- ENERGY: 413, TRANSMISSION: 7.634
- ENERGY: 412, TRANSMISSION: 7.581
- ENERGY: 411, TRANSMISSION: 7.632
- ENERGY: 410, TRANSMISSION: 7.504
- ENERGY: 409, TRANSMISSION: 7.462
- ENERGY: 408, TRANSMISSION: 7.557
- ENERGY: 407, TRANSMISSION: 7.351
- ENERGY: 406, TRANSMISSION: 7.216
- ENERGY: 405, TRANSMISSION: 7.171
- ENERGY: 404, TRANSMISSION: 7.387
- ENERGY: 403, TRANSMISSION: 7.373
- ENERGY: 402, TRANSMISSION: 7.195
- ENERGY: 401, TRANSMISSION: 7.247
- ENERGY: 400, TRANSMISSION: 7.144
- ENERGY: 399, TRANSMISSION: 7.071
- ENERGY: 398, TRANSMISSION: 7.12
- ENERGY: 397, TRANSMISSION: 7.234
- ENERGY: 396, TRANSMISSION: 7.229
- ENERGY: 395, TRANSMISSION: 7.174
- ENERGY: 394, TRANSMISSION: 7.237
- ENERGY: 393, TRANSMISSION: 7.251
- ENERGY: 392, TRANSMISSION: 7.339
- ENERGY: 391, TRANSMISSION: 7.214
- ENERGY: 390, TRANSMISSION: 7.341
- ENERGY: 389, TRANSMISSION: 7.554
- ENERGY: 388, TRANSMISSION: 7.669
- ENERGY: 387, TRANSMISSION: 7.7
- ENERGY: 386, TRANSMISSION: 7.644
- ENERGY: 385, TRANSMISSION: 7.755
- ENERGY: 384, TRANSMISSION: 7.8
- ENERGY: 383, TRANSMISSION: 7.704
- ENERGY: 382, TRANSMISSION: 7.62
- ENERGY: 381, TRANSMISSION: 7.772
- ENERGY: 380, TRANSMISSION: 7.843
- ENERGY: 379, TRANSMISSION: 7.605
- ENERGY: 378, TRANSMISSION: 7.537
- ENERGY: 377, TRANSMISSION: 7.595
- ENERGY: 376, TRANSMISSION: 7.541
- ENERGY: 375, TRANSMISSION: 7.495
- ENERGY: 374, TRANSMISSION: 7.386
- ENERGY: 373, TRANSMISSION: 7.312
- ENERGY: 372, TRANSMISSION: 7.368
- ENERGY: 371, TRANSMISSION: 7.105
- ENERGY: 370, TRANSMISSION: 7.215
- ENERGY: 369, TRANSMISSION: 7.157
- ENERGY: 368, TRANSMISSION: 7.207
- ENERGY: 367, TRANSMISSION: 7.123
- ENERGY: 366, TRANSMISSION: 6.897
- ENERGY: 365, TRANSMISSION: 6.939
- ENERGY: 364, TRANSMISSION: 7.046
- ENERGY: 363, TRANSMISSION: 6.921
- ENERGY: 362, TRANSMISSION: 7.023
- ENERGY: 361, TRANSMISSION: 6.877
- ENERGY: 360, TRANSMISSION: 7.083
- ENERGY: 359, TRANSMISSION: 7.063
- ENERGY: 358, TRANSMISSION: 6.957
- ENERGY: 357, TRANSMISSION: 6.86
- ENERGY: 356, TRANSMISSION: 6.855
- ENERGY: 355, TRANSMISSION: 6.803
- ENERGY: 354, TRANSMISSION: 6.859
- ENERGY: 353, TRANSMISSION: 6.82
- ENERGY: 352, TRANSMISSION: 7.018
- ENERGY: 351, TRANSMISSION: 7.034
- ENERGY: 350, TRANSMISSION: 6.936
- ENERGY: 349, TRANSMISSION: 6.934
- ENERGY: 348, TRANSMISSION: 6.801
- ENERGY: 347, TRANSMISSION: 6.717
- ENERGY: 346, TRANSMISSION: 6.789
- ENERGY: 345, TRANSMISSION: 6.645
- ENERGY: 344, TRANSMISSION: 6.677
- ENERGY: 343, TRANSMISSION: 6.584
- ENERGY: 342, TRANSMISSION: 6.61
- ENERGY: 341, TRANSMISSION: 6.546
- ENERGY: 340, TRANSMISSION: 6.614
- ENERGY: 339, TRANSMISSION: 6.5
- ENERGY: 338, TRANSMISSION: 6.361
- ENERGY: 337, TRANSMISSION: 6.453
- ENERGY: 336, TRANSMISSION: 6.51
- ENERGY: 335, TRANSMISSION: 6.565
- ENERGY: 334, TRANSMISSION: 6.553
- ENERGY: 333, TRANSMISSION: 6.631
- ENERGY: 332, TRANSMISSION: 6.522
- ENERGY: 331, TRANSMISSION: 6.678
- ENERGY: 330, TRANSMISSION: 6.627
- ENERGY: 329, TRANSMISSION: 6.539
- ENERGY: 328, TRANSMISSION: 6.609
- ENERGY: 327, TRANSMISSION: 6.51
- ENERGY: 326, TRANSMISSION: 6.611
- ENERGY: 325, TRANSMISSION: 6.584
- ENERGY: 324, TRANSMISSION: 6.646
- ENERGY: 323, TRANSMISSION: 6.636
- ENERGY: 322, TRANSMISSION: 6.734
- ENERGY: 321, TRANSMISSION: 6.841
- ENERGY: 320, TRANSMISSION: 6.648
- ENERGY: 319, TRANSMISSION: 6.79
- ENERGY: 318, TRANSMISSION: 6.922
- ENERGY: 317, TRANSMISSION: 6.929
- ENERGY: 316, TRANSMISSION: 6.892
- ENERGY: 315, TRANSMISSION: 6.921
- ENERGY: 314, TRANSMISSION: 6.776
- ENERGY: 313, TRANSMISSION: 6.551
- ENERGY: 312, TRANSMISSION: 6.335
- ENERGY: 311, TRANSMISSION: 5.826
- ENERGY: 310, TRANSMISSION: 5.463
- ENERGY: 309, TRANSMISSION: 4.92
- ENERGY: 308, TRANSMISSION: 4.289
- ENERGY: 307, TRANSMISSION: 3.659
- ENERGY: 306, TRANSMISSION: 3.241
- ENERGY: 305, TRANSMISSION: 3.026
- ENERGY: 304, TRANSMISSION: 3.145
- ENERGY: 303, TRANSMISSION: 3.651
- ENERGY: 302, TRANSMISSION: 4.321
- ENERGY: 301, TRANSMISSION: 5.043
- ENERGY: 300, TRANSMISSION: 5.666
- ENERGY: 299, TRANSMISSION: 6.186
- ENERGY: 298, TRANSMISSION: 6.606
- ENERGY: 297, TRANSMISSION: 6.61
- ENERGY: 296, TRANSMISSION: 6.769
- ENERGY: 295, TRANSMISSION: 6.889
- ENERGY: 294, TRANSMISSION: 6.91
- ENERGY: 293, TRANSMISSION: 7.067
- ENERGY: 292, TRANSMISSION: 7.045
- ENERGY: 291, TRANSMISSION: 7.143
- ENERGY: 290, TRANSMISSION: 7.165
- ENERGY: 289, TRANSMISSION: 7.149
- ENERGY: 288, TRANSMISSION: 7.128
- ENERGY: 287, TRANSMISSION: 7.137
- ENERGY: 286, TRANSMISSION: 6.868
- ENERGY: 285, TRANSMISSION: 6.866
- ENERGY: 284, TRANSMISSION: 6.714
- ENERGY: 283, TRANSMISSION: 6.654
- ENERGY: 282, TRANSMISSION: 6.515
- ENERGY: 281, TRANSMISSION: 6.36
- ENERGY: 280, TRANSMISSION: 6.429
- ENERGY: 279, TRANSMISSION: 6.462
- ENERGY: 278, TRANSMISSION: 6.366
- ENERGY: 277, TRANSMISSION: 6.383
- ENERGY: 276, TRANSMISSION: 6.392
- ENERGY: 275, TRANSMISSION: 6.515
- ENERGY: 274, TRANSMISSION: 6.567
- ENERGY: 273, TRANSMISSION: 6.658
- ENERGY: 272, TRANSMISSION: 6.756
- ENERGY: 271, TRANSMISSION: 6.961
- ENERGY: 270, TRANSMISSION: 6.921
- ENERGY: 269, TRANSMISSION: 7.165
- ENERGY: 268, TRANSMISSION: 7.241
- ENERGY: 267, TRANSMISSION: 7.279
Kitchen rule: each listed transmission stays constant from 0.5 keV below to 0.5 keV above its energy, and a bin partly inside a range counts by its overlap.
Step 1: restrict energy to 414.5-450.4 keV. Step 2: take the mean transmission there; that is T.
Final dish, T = 6.54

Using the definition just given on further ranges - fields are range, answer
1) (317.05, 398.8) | 7.01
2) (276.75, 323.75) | 6.14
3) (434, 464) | 6.13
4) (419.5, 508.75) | 6.79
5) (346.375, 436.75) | 7.17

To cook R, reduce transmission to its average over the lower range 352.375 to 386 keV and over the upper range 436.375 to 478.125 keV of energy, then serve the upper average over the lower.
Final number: 0.89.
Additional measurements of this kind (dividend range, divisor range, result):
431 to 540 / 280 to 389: 0.97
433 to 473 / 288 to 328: 1.04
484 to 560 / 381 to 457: 0.95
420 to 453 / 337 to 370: 0.92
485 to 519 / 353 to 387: 0.97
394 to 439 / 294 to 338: 1.17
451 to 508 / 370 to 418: 0.94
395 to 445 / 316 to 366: 1.02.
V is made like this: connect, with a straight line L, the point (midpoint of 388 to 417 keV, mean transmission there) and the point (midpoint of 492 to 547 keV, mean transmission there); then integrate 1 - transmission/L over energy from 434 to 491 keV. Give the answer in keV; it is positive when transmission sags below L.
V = 1.6 keV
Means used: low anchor 7.37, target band 6.63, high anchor 6.33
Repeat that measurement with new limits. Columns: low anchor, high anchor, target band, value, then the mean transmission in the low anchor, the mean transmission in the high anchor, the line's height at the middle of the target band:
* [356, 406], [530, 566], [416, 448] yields 2.4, 7.3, 6.51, 7.06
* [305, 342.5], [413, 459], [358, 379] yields -2.8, 6.25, 6.49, 6.35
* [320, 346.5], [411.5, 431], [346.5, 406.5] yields -3.1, 6.6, 7.16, 6.87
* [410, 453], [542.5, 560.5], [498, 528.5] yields 1.9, 6.62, 6.81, 6.75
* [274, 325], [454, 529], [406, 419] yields -2.1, 6.17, 6.73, 6.5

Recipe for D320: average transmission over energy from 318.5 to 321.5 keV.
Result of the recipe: 6.76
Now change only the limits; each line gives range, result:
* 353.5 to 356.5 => 6.84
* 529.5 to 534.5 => 5.4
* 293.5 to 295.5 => 6.9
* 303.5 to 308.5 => 3.47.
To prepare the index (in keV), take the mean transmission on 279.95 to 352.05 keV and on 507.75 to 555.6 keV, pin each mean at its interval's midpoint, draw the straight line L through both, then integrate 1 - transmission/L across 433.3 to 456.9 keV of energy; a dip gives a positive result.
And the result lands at 0.5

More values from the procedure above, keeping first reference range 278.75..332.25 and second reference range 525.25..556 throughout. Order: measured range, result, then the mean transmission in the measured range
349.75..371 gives -2.7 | 6.99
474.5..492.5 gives -3.4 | 7.33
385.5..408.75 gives -4.3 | 7.32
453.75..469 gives -0.7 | 6.45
